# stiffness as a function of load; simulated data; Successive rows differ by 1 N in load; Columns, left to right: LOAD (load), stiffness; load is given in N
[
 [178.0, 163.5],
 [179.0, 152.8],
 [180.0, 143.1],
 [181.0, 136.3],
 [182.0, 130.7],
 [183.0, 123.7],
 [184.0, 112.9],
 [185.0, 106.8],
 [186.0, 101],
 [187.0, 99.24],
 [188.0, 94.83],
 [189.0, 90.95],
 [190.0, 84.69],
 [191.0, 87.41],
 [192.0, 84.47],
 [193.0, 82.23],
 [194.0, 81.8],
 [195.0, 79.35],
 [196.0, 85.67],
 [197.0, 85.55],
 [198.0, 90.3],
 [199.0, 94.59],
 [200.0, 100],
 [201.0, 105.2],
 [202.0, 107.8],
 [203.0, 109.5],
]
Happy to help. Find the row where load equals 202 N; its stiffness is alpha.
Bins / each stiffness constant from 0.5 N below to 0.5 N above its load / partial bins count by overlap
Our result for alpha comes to 107.8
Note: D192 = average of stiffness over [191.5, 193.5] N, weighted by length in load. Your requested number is 83.3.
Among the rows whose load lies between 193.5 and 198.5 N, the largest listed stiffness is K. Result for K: 90.3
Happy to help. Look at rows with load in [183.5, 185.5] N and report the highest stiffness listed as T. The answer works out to 112.9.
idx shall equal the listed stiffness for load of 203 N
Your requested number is 109.5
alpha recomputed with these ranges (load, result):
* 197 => 85.55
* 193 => 82.23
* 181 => 136.3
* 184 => 112.9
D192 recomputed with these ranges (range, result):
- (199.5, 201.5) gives 103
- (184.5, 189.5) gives 98.6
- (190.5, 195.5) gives 83.1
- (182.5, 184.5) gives 118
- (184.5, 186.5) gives 104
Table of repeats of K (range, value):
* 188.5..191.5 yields 90.95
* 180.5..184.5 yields 136.3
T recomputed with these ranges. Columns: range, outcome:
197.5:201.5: 105.2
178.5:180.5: 152.8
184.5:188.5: 106.8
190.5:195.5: 87.41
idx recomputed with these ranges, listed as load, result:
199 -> 94.59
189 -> 90.95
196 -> 85.67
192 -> 84.47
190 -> 84.69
